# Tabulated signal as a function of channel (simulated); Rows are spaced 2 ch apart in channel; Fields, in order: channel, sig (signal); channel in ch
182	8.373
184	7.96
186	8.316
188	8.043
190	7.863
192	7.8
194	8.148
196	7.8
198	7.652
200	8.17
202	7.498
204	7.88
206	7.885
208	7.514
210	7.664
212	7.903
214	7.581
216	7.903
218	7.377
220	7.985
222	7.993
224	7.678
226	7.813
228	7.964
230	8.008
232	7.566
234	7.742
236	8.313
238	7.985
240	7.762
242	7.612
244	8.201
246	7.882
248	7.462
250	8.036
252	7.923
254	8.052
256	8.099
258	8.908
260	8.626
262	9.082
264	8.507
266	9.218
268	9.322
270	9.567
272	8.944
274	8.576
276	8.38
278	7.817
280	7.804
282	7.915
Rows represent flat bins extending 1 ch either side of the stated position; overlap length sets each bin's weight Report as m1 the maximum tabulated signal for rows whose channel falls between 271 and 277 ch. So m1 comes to 8.944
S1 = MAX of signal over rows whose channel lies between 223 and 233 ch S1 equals 8.008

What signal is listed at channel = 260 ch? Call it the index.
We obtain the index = 8.626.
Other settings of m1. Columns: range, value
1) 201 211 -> 7.885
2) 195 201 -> 8.17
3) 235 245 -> 8.313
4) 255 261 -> 8.908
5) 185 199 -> 8.316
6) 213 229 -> 7.993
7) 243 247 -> 8.201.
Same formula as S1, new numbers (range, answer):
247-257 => 8.099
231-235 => 7.742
